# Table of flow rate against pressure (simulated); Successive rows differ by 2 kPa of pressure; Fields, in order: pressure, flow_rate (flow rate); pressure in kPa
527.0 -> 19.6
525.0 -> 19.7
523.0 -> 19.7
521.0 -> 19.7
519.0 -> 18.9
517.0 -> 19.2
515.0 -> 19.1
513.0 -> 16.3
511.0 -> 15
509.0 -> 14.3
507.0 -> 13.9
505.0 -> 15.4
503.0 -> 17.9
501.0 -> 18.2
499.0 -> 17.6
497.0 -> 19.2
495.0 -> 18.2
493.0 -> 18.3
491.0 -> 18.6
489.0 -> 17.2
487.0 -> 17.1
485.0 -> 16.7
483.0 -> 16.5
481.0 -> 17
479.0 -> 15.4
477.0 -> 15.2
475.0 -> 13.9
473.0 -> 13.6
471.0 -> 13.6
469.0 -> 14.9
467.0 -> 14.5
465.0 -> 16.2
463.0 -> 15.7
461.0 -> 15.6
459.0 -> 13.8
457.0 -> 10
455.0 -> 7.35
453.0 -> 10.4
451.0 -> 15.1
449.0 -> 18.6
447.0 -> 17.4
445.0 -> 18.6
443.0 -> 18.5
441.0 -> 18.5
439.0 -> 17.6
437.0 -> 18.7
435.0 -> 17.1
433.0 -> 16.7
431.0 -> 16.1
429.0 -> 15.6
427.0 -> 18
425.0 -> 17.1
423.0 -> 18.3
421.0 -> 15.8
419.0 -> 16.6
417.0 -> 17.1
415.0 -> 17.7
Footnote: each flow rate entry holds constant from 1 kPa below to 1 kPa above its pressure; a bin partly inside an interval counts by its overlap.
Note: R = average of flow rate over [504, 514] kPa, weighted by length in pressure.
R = 15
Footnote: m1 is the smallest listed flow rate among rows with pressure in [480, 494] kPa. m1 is 16.5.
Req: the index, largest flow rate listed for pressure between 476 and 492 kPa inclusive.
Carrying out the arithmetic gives 18.6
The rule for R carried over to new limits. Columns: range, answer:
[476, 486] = 16.2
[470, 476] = 13.7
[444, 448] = 18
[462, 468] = 15.5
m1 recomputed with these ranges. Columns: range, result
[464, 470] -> 14.5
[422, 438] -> 15.6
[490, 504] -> 17.6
